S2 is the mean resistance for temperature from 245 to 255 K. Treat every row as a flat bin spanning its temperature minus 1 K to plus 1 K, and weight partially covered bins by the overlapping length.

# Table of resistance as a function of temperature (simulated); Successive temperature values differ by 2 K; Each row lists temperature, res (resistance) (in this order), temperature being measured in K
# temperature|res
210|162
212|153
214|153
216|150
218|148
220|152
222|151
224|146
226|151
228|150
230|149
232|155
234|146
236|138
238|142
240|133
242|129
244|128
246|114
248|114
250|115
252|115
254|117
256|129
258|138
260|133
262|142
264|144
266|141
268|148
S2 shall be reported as 115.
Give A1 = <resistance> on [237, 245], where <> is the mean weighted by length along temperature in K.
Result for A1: 133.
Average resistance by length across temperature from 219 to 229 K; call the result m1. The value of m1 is 150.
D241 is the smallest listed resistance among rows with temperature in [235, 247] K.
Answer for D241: 114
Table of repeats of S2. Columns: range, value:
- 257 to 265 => 139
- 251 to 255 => 116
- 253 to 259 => 128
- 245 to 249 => 114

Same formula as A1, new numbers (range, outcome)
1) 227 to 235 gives 150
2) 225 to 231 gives 150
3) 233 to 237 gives 142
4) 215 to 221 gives 150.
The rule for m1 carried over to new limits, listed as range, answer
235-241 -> 138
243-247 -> 121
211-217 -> 152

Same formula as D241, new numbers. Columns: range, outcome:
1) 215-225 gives 146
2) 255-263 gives 129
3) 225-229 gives 150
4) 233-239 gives 138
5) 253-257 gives 117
